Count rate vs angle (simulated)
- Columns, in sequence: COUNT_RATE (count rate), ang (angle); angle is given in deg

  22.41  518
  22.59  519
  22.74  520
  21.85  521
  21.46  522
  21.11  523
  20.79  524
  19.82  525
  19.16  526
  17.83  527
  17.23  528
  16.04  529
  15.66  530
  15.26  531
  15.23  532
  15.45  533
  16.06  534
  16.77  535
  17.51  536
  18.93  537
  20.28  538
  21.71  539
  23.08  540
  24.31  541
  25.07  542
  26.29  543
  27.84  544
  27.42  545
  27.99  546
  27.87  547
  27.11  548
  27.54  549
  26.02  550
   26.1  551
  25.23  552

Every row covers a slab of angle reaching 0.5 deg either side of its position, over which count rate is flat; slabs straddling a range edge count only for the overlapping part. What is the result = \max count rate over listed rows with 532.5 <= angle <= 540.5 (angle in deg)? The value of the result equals 23.08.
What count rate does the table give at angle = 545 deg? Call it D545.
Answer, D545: 27.42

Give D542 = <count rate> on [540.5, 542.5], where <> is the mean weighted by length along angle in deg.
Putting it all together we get 24.7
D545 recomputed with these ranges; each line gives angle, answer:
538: 20.28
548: 27.11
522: 21.46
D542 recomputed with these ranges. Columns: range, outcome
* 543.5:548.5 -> 27.6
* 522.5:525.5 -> 20.6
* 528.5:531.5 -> 15.7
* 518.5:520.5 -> 22.7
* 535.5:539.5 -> 19.6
